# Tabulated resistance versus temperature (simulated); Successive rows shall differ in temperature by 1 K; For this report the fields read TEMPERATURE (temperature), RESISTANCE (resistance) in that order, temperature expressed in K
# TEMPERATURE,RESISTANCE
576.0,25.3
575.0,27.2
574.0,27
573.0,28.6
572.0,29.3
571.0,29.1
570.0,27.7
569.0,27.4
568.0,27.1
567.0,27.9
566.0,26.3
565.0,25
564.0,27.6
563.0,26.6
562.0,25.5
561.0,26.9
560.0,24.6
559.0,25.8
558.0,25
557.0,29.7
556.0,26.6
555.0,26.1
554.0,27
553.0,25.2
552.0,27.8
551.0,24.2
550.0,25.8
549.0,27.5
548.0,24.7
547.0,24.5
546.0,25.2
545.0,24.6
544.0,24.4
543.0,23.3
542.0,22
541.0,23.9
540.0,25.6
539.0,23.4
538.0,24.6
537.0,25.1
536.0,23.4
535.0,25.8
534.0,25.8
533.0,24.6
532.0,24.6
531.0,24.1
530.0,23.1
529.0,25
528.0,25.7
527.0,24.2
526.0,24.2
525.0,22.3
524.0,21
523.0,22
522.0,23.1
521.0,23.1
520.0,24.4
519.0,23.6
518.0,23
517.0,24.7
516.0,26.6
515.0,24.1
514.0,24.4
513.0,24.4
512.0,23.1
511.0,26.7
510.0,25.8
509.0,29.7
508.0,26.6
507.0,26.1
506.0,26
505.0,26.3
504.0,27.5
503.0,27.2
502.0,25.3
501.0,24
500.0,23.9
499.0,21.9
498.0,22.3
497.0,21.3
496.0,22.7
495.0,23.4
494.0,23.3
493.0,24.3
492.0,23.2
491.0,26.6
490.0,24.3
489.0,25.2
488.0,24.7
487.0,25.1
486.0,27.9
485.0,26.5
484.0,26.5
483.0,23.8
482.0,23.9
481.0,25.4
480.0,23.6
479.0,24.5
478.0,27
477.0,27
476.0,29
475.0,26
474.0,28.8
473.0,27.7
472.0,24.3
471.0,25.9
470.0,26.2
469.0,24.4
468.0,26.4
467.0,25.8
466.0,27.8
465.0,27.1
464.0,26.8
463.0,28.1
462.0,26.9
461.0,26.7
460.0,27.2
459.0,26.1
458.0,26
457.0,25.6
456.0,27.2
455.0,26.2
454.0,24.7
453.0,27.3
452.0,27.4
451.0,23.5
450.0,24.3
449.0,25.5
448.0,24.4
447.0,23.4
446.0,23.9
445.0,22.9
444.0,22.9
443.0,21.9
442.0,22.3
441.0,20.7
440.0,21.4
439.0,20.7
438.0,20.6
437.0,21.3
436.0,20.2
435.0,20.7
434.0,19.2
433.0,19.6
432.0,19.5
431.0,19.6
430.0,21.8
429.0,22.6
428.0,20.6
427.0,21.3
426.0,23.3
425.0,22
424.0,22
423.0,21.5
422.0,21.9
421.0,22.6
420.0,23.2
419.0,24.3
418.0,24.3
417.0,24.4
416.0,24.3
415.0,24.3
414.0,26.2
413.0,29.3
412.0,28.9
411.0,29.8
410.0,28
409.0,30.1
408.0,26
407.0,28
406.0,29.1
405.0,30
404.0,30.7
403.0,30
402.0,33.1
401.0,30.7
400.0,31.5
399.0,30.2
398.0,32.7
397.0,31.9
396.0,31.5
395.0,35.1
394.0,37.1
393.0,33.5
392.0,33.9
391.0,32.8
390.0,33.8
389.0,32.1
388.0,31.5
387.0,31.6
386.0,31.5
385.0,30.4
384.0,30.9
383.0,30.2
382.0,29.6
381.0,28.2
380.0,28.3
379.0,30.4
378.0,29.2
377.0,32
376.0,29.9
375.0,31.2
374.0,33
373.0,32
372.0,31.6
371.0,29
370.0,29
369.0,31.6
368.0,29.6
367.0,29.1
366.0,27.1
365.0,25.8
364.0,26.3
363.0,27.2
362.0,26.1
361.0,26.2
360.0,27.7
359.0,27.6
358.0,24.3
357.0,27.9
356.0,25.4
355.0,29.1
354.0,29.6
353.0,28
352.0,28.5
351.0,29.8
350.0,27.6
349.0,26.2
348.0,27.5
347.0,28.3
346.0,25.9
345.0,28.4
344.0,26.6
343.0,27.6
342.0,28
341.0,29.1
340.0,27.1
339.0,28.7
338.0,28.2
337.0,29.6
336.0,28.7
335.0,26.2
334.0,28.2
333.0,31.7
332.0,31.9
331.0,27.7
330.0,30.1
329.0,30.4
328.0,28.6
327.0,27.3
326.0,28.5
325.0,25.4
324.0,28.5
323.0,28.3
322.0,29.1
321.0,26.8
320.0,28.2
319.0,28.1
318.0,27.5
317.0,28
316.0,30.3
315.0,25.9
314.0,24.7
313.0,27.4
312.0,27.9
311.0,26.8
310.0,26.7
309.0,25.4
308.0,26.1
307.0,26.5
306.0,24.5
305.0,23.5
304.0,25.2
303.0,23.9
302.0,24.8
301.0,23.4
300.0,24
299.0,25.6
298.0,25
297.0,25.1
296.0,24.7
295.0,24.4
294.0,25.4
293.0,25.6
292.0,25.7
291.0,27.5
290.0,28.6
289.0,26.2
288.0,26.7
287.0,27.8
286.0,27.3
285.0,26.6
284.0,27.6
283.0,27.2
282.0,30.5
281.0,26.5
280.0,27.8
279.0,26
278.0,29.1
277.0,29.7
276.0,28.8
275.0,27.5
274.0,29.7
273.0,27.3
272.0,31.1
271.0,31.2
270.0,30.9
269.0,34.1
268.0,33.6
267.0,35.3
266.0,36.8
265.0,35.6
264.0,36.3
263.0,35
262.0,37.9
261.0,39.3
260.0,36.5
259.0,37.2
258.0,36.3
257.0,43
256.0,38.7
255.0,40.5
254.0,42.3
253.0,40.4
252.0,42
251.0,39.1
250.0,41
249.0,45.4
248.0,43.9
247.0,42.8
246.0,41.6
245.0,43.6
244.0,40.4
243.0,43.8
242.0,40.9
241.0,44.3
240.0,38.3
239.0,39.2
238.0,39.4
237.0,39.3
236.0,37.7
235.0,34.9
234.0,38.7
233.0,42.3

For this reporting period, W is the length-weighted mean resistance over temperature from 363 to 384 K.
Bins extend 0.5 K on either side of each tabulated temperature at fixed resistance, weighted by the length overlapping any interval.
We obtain 29.6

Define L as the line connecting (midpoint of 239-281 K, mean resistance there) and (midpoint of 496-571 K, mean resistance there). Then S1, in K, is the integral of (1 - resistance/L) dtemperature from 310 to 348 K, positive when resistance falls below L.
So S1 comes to 6.3 K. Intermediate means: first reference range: 36.6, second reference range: 25.1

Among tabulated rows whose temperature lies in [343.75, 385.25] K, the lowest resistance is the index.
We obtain 24.3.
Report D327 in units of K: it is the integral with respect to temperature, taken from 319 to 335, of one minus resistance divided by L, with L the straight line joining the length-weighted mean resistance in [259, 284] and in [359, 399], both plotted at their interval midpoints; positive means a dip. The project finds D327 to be 1.3 K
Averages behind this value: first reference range 31.8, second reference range 30.5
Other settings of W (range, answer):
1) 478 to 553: 24.6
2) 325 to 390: 28.9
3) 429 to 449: 21.6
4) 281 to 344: 27.1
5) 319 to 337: 28.6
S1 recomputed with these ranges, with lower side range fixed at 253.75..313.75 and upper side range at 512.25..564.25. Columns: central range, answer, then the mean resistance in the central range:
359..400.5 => -4.14 K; 30.5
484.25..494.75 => 0.25 K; 25.1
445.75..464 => 0.34 K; 25.9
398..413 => -1.39 K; 29.8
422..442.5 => 4.37 K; 21.1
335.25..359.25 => 0.47 K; 27.8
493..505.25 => 0.70 K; 24.1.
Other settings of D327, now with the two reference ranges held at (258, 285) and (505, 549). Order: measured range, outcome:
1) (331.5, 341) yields 0.34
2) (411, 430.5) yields 2.69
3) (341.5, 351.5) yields 0.71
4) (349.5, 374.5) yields 0.76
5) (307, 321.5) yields 1.66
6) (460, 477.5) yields -0.38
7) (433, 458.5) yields 3.37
